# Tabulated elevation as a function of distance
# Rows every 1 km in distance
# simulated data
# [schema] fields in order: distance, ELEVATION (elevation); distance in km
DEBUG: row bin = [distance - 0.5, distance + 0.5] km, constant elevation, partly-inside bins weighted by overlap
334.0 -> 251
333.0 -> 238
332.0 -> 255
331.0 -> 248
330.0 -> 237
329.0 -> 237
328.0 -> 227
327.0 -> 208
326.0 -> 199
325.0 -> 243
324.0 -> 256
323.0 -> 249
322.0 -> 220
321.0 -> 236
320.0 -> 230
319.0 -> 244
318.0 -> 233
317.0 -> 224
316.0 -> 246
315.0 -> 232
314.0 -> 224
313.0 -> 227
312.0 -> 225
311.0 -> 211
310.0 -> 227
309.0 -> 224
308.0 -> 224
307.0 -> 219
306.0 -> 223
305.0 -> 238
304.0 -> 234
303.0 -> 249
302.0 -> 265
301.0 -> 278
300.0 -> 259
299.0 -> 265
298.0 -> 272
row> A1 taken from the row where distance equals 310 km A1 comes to 227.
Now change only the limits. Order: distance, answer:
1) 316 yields 246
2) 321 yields 236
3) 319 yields 244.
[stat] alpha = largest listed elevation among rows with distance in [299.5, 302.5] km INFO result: 278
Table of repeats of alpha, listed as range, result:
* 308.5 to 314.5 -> 227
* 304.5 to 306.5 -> 238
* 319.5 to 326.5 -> 256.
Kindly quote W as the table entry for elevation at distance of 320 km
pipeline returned 230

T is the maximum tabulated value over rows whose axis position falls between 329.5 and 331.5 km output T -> 248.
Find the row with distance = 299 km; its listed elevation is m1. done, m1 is 265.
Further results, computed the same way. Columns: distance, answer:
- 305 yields 238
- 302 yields 265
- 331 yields 248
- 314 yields 224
